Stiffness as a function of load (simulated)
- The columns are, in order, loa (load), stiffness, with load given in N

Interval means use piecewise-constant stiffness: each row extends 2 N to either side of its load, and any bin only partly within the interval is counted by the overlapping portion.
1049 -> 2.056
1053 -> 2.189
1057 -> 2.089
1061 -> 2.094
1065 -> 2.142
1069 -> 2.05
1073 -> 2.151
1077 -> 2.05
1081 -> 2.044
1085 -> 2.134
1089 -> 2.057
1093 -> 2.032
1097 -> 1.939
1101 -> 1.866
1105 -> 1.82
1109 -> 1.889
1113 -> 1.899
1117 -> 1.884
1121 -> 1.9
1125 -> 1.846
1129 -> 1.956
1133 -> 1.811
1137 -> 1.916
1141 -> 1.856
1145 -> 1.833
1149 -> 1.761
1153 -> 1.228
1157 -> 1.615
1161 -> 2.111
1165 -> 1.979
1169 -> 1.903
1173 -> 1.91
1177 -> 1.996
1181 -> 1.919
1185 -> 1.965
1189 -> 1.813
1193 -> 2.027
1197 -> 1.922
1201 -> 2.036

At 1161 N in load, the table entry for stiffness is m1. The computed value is 2.111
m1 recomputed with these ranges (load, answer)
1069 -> 2.05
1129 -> 1.956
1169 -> 1.903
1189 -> 1.813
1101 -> 1.866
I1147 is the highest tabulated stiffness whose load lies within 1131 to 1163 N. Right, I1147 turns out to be 2.111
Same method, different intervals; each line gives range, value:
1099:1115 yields 1.899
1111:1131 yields 1.956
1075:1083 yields 2.05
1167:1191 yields 1.996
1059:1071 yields 2.142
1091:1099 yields 2.032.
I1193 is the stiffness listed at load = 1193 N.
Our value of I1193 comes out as 2.027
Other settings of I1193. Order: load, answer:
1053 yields 2.189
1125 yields 1.846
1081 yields 2.044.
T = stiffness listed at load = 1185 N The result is 1.965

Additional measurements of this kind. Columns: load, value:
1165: 1.979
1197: 1.922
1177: 1.996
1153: 1.228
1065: 2.142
